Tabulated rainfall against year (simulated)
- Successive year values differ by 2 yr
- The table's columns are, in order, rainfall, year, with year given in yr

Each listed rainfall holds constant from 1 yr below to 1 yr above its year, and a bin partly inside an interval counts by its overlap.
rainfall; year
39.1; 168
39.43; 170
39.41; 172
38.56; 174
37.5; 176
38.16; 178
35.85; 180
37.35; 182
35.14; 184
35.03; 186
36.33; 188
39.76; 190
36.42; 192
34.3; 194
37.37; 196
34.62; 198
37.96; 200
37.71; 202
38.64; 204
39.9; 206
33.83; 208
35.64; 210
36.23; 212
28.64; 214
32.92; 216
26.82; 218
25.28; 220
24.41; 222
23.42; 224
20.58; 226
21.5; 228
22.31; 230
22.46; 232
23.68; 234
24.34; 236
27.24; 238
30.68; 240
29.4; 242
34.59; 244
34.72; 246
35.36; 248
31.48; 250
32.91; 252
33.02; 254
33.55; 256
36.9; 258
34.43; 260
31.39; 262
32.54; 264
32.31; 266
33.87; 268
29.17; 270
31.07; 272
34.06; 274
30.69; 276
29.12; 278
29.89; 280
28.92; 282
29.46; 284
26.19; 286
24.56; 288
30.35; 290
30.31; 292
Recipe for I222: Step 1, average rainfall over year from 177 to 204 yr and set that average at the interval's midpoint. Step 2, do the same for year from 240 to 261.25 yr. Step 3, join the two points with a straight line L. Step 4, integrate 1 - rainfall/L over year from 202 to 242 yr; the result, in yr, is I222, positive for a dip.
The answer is 7.39 yr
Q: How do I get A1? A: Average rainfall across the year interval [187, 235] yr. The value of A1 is 31.3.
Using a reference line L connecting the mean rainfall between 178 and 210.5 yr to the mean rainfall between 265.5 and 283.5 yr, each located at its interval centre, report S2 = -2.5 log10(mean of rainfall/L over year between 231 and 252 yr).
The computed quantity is 0.13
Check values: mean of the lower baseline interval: 36.7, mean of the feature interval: 29.6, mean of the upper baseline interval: 30.9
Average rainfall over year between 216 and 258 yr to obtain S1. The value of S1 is 28.2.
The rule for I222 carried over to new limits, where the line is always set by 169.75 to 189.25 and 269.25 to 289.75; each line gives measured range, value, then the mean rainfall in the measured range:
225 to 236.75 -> 3.8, 22.4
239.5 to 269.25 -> -1.7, 33.2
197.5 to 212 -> -0.7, 36.9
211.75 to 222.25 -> 1.7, 28.9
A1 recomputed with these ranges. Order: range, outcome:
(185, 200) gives 36.4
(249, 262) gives 33.5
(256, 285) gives 31.8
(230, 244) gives 26.6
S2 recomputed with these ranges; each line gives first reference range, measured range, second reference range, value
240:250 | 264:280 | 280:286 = -0.05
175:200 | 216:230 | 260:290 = 0.37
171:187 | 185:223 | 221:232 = -0.17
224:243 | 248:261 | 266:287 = -0.23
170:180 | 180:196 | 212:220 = -0.02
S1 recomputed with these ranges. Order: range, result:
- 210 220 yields 31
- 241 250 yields 33.3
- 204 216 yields 35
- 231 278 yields 31.3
